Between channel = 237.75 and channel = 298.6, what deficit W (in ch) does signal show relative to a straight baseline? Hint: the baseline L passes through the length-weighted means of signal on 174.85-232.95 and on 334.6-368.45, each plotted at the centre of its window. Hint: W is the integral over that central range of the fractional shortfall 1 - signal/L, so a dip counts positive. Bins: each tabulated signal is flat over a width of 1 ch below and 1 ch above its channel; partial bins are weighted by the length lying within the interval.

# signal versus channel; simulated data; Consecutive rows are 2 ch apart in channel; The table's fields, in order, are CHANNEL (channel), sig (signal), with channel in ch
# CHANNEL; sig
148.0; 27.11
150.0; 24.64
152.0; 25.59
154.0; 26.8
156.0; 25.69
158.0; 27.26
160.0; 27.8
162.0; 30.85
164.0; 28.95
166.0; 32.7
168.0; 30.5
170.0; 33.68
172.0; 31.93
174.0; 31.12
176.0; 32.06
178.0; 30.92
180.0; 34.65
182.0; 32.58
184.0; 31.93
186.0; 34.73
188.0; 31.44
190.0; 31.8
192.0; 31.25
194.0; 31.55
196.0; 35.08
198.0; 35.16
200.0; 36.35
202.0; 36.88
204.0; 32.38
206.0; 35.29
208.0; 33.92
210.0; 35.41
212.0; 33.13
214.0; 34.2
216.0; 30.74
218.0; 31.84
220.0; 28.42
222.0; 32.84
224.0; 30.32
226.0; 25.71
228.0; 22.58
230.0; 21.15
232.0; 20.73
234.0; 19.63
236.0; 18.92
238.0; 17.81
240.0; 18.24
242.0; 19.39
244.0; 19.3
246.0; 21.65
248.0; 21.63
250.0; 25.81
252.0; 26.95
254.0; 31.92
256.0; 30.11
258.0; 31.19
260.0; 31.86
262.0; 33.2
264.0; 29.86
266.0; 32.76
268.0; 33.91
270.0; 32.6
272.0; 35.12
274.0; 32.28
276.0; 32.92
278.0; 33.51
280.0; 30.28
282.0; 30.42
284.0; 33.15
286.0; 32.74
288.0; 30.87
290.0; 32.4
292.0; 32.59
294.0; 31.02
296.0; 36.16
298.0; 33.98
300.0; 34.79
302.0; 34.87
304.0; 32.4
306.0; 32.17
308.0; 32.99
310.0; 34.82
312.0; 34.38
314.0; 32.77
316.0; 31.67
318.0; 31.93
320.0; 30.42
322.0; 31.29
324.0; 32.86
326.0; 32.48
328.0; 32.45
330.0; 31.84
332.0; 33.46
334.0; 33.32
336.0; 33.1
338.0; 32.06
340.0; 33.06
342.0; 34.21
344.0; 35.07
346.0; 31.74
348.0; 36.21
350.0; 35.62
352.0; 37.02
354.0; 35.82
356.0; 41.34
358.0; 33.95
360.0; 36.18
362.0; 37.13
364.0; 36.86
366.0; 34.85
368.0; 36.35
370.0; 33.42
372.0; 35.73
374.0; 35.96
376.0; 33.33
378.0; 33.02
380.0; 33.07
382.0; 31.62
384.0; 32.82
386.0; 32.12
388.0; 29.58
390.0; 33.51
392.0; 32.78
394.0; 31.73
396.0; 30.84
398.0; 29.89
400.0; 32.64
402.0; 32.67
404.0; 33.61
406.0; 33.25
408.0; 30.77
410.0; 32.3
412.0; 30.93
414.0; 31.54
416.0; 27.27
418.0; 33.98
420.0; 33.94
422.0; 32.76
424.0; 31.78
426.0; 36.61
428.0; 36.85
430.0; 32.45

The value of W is 6.56 ch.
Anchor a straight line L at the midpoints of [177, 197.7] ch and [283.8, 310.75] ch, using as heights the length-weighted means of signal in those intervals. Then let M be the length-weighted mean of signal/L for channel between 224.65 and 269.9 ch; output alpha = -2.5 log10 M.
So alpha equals 0.28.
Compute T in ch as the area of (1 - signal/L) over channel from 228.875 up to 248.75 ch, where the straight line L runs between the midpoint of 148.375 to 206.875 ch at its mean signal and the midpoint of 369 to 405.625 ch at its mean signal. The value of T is 7.5 ch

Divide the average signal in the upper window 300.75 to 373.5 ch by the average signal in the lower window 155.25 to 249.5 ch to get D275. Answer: 1.17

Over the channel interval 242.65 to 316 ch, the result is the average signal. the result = 31.3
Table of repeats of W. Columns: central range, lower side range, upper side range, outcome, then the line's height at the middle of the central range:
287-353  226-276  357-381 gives -3.94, 31.4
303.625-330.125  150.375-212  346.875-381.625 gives 1.61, 34.6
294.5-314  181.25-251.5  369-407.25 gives -2.07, 30.7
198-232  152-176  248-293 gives -0.70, 30.5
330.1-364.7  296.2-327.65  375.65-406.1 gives -2.46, 32.7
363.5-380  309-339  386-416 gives -1.40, 32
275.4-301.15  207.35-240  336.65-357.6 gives -1.18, 31.3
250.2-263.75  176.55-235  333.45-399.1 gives 0.65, 32.1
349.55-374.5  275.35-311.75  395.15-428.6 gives -2.73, 32.6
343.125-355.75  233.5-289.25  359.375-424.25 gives -1.67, 31.4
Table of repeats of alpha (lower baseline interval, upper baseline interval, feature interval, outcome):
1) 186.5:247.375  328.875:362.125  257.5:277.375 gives -0.06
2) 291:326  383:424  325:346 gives -0.01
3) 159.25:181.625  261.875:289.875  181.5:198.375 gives -0.04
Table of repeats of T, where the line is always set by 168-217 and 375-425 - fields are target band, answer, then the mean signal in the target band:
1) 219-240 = 6.0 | 23.5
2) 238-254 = 5.2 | 22.2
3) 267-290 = 0.1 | 32.5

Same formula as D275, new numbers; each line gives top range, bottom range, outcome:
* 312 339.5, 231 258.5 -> 1.41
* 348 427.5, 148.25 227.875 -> 1.07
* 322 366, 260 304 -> 1.05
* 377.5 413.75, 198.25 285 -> 1.10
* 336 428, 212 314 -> 1.14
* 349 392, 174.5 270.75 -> 1.18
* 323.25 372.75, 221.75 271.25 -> 1.34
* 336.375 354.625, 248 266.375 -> 1.15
